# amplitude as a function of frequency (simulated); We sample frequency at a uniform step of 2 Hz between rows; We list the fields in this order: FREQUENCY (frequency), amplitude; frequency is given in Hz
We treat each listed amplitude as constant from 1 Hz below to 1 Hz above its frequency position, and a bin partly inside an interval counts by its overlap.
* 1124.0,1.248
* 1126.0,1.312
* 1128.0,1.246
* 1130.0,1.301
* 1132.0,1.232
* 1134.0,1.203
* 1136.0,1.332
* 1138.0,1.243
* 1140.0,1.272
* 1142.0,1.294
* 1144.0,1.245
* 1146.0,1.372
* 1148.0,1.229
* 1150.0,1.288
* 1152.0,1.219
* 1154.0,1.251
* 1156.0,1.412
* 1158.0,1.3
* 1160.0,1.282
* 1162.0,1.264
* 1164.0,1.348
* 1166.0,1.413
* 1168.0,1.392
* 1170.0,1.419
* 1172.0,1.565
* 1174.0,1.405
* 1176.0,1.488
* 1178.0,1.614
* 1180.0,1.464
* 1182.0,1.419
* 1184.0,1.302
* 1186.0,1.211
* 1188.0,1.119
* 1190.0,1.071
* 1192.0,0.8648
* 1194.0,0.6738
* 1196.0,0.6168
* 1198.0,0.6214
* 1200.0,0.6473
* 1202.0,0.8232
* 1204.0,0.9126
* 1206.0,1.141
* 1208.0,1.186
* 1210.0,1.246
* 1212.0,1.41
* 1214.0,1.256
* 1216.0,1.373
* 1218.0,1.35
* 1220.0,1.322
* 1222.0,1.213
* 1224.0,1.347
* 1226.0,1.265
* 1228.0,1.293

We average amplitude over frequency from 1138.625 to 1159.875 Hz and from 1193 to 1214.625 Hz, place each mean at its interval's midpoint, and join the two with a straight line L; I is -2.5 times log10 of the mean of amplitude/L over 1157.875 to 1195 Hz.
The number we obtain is -0.15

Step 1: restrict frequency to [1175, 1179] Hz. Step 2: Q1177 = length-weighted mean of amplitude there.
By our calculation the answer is 1.55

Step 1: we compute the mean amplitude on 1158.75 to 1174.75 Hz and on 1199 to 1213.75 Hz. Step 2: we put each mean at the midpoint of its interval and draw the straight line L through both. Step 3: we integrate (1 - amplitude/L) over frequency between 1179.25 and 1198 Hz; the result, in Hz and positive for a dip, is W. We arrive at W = 2.54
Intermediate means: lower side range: 1.38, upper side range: 1.06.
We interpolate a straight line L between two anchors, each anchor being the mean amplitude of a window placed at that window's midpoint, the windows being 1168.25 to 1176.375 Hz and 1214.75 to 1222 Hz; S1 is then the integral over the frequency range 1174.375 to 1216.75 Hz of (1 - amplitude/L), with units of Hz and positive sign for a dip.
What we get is 8.3 Hz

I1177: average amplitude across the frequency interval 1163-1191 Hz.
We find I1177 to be 1.37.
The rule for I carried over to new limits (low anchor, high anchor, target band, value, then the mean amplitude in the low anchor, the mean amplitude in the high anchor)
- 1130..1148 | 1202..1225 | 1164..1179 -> -0.17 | 1.27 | 1.23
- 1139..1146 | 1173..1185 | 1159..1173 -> 0.01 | 1.28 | 1.45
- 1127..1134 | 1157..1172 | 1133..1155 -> 0.02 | 1.25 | 1.36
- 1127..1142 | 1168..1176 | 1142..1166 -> 0.05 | 1.26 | 1.46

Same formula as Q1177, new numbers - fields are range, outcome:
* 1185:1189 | 1.17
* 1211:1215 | 1.33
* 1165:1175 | 1.44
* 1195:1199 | 0.619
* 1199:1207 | 0.881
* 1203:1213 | 1.18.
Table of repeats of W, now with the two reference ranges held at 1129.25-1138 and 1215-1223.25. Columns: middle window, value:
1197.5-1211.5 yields 3.63 Hz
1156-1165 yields -0.22 Hz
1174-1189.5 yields -0.88 Hz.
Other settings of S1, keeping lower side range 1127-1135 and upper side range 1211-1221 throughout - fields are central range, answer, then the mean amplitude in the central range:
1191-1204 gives 5.9 Hz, 0.724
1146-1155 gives 0.0 Hz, 1.26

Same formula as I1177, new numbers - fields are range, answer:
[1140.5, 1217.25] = 1.22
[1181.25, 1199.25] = 0.978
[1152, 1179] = 1.39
